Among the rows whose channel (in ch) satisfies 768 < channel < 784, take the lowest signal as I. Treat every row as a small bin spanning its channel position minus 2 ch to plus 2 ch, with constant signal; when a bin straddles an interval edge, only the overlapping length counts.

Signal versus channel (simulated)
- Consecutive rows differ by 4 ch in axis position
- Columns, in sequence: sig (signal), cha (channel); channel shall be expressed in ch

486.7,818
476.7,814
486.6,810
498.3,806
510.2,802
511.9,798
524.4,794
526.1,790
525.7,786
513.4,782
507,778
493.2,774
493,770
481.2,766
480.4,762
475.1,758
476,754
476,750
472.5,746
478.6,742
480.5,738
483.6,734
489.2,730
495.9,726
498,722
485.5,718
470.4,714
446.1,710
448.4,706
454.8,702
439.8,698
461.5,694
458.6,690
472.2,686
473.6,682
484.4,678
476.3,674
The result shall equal 493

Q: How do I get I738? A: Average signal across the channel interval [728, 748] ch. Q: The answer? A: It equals 481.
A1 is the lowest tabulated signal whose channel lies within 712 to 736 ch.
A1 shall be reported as 470.4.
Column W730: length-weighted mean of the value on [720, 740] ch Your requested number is 489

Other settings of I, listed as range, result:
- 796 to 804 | 510.2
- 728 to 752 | 472.5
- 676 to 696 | 458.6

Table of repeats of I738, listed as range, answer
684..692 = 465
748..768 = 478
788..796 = 525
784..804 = 520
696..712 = 447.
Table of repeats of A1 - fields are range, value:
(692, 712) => 439.8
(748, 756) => 476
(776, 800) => 507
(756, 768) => 475.1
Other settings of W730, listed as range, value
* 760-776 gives 487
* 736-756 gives 477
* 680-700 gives 461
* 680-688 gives 473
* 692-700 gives 451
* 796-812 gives 502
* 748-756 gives 476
